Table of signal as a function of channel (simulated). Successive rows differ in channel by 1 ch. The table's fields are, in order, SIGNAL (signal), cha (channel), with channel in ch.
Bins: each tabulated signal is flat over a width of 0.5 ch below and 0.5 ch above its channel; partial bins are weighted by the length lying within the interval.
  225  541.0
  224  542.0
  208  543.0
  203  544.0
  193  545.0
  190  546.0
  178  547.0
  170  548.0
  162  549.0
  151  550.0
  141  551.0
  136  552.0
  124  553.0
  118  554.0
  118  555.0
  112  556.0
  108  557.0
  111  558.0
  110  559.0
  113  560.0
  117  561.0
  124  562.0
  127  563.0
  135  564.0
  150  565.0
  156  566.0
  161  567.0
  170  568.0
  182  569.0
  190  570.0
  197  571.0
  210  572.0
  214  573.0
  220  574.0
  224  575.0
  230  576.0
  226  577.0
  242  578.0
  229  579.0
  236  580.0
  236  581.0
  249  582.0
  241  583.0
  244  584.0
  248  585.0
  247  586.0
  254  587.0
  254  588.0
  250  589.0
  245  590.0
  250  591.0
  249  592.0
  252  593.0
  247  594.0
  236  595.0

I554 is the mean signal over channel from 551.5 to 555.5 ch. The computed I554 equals 124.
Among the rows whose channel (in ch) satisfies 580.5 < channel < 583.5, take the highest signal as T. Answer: 249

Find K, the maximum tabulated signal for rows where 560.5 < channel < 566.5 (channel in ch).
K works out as 156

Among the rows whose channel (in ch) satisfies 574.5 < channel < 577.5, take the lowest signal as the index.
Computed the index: 224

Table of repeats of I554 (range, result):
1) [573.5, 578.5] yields 228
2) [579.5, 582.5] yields 240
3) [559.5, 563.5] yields 120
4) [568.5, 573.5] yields 199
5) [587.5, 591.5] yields 250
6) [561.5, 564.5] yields 129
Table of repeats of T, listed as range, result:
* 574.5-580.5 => 242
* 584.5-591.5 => 254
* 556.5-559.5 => 111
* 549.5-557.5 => 151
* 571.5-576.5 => 230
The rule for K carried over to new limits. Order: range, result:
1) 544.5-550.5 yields 193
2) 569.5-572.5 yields 210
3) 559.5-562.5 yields 124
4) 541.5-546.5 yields 224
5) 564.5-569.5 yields 182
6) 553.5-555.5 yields 118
